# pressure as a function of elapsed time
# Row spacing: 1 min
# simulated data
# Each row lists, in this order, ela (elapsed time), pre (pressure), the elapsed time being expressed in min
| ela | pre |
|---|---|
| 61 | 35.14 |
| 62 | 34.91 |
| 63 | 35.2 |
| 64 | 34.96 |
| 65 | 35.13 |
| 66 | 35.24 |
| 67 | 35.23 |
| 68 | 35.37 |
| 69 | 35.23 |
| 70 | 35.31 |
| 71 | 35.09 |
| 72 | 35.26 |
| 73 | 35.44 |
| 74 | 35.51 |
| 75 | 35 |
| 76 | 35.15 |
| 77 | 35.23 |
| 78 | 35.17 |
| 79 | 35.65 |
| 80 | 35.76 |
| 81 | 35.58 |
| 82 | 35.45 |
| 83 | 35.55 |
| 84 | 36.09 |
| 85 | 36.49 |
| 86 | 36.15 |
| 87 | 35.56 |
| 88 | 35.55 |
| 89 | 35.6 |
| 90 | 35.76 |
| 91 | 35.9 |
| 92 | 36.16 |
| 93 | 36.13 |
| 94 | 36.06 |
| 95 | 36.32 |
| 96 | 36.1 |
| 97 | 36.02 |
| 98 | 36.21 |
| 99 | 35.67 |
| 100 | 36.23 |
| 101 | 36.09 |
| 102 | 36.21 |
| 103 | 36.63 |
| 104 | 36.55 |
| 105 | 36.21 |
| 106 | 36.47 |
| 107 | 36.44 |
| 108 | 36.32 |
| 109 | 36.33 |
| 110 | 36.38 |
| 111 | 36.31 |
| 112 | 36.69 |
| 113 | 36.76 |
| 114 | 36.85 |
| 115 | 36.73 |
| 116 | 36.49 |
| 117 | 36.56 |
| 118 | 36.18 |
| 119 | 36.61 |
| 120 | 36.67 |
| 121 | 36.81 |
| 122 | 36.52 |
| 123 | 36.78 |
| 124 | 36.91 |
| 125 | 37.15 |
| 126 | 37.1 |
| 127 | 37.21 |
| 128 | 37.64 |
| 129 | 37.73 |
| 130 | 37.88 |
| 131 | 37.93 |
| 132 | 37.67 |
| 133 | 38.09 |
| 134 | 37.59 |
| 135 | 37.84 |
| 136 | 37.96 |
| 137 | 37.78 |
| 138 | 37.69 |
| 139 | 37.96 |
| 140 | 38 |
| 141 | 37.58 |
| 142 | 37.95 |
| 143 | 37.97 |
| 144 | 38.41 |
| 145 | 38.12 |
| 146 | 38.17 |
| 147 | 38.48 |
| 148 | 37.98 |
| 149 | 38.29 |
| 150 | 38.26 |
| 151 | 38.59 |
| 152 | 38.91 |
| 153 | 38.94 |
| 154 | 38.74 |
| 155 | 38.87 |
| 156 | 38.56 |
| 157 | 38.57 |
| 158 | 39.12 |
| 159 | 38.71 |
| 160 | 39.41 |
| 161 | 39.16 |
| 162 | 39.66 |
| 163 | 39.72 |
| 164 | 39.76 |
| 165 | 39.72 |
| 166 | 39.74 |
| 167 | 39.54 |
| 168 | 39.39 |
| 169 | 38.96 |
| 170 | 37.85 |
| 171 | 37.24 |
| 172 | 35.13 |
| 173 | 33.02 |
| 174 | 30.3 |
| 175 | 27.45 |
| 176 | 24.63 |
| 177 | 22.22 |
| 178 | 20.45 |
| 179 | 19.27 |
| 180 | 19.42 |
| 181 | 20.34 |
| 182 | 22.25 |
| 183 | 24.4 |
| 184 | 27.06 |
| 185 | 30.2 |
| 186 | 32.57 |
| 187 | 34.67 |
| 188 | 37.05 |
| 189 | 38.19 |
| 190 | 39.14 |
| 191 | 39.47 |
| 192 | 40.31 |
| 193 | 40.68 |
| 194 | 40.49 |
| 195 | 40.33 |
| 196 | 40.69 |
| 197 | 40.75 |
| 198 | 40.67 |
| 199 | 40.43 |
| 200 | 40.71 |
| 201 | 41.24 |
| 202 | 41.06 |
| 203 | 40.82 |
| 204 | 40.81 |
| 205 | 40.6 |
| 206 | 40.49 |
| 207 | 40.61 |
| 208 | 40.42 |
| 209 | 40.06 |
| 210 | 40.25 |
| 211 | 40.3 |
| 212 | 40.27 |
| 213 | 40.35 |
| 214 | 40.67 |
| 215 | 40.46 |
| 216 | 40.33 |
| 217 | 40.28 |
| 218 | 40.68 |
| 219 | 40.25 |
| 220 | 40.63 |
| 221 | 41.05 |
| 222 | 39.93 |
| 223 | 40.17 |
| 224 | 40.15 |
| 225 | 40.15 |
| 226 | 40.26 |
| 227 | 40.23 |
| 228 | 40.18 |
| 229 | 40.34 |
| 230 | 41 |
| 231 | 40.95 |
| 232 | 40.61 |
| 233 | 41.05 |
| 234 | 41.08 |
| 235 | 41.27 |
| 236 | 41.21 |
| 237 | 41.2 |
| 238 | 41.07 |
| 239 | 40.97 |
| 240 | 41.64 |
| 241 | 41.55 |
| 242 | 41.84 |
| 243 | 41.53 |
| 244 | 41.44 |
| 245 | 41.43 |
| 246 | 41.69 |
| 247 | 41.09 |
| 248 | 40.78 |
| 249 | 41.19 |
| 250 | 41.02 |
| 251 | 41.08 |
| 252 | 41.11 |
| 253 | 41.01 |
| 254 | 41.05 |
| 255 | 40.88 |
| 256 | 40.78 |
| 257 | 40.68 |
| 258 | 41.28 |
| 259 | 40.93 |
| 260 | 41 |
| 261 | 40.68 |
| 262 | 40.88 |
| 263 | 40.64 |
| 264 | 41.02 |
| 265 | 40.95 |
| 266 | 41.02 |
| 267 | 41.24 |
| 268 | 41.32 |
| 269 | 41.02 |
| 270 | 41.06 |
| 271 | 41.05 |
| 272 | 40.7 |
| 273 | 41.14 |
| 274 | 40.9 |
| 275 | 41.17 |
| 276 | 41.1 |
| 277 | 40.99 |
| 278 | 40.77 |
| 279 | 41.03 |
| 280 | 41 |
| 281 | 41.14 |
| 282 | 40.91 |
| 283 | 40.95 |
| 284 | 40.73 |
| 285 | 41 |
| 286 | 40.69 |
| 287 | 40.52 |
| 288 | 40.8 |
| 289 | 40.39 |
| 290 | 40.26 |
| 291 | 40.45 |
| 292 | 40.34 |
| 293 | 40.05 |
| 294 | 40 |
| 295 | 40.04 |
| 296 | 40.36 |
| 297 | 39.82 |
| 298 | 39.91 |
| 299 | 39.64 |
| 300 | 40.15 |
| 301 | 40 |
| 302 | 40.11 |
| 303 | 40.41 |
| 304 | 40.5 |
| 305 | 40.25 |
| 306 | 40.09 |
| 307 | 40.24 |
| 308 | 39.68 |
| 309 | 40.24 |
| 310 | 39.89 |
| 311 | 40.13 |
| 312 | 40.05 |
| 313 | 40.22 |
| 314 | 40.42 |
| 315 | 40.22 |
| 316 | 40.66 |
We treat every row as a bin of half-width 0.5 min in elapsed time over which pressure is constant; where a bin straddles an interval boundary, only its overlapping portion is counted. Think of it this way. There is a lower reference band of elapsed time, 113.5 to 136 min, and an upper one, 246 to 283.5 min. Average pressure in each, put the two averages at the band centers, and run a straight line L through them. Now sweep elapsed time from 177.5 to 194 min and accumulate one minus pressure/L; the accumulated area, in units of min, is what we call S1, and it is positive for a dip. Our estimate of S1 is 3.5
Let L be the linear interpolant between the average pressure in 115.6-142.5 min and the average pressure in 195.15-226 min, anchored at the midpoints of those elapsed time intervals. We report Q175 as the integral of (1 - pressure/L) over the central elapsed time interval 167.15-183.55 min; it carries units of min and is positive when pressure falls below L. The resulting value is 4.4 min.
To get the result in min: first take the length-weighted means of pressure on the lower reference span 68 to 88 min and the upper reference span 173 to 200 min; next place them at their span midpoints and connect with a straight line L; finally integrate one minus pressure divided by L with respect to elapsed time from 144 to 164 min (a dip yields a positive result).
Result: -3.3 min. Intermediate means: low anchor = 35.5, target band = 38.8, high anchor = 32.2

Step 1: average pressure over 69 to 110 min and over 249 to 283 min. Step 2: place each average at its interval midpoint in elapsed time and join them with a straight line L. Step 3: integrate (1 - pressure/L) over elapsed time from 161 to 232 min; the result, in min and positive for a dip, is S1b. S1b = 3.6 min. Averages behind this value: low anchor 35.9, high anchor 41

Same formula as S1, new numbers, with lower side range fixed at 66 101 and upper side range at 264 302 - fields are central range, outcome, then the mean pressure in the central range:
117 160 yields -0.9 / 37.9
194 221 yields -1.2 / 40.6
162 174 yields 0.0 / 37.9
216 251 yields -1.3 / 40.9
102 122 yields -0.1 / 36.5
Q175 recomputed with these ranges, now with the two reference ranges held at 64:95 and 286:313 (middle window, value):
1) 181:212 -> 0.3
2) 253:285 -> -1.2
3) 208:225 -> -0.9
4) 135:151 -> -0.5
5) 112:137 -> -0.4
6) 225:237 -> -0.6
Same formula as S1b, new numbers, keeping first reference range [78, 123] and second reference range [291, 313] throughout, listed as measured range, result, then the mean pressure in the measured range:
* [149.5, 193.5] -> 3.6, 34.4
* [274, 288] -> -0.4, 40.9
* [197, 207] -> -0.7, 40.8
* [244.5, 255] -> -0.5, 41.1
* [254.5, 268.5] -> -0.6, 41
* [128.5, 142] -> -0.4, 37.8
